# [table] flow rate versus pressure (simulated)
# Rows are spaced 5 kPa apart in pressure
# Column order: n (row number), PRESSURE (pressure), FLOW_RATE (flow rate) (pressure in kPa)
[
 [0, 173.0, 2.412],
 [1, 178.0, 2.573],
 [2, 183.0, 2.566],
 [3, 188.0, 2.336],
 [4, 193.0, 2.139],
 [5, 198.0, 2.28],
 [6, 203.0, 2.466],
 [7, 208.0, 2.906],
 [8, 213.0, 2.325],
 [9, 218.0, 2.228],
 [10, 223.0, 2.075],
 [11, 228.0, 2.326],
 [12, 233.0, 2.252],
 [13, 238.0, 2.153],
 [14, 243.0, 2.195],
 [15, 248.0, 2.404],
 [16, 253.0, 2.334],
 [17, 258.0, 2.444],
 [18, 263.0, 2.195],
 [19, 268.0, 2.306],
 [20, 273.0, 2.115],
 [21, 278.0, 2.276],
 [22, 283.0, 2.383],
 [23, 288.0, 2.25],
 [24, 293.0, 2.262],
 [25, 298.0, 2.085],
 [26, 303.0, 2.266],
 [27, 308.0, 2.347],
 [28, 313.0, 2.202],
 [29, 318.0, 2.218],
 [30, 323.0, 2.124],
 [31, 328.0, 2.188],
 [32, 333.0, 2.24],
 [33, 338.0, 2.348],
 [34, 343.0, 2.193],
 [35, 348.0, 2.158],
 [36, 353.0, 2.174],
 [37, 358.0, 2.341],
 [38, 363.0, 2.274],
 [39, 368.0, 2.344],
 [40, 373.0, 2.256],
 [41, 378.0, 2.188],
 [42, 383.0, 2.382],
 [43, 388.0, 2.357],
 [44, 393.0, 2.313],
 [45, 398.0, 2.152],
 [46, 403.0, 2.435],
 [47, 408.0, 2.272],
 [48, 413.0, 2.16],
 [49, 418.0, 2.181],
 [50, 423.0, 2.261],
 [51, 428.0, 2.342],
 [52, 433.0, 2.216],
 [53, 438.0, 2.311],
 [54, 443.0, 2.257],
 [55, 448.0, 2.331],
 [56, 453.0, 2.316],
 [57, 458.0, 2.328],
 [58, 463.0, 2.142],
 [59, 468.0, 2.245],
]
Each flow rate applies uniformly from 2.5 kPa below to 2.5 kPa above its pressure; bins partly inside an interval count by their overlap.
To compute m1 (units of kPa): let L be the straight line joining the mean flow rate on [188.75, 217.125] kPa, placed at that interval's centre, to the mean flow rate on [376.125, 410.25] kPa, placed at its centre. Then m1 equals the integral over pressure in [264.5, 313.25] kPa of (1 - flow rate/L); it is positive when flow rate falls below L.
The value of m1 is 2.3 kPa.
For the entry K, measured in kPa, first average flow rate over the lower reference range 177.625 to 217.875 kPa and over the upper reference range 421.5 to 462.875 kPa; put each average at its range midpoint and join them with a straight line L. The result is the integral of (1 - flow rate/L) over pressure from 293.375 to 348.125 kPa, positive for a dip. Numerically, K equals 3.2 kPa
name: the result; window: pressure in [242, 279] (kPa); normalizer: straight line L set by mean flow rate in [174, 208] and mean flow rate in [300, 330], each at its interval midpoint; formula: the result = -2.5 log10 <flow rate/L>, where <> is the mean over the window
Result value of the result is 0.013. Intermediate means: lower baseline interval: 2.43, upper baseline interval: 2.22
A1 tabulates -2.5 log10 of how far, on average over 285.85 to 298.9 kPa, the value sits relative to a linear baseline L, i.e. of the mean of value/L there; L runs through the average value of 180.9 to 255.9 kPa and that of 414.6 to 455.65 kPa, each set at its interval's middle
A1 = 0.048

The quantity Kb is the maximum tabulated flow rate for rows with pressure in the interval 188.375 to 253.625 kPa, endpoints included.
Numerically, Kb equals 2.906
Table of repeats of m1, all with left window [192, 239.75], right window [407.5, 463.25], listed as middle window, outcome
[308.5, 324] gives 0.6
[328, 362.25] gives 0.7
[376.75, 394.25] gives -0.3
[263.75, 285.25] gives 0.4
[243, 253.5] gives -0.1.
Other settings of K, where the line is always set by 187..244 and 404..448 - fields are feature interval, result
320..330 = 0.55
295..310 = 0.39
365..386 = -0.20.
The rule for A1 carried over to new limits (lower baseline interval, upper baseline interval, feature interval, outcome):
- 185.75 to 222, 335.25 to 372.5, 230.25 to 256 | 0.03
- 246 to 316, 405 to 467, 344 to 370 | 0.01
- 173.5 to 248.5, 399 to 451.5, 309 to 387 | 0.03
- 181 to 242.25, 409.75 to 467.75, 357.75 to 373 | -0.01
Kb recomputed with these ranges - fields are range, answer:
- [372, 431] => 2.435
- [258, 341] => 2.444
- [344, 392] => 2.382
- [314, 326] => 2.218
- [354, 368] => 2.344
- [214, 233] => 2.326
